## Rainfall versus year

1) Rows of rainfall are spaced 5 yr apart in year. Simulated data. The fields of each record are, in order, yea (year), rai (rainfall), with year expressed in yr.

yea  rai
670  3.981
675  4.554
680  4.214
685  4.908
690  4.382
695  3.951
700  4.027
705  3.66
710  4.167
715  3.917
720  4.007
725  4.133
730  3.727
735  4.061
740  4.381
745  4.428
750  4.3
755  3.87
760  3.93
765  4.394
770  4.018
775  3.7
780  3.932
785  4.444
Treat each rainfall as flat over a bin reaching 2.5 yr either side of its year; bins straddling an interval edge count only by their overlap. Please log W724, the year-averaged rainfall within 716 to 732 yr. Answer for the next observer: 3.96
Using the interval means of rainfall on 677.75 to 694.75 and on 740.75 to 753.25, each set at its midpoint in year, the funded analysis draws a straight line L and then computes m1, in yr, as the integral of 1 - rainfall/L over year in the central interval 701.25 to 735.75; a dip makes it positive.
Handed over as 3.4 yr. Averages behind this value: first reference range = 4.43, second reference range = 4.34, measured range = 3.95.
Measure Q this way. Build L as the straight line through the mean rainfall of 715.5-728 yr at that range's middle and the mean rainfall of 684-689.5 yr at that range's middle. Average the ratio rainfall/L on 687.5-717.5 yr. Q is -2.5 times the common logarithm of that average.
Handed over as 0.10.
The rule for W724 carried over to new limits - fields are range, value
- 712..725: 4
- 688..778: 4.06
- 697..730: 3.97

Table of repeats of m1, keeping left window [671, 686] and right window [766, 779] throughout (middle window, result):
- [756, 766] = -0.2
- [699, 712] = 1.1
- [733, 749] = -0.7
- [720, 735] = 0.8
